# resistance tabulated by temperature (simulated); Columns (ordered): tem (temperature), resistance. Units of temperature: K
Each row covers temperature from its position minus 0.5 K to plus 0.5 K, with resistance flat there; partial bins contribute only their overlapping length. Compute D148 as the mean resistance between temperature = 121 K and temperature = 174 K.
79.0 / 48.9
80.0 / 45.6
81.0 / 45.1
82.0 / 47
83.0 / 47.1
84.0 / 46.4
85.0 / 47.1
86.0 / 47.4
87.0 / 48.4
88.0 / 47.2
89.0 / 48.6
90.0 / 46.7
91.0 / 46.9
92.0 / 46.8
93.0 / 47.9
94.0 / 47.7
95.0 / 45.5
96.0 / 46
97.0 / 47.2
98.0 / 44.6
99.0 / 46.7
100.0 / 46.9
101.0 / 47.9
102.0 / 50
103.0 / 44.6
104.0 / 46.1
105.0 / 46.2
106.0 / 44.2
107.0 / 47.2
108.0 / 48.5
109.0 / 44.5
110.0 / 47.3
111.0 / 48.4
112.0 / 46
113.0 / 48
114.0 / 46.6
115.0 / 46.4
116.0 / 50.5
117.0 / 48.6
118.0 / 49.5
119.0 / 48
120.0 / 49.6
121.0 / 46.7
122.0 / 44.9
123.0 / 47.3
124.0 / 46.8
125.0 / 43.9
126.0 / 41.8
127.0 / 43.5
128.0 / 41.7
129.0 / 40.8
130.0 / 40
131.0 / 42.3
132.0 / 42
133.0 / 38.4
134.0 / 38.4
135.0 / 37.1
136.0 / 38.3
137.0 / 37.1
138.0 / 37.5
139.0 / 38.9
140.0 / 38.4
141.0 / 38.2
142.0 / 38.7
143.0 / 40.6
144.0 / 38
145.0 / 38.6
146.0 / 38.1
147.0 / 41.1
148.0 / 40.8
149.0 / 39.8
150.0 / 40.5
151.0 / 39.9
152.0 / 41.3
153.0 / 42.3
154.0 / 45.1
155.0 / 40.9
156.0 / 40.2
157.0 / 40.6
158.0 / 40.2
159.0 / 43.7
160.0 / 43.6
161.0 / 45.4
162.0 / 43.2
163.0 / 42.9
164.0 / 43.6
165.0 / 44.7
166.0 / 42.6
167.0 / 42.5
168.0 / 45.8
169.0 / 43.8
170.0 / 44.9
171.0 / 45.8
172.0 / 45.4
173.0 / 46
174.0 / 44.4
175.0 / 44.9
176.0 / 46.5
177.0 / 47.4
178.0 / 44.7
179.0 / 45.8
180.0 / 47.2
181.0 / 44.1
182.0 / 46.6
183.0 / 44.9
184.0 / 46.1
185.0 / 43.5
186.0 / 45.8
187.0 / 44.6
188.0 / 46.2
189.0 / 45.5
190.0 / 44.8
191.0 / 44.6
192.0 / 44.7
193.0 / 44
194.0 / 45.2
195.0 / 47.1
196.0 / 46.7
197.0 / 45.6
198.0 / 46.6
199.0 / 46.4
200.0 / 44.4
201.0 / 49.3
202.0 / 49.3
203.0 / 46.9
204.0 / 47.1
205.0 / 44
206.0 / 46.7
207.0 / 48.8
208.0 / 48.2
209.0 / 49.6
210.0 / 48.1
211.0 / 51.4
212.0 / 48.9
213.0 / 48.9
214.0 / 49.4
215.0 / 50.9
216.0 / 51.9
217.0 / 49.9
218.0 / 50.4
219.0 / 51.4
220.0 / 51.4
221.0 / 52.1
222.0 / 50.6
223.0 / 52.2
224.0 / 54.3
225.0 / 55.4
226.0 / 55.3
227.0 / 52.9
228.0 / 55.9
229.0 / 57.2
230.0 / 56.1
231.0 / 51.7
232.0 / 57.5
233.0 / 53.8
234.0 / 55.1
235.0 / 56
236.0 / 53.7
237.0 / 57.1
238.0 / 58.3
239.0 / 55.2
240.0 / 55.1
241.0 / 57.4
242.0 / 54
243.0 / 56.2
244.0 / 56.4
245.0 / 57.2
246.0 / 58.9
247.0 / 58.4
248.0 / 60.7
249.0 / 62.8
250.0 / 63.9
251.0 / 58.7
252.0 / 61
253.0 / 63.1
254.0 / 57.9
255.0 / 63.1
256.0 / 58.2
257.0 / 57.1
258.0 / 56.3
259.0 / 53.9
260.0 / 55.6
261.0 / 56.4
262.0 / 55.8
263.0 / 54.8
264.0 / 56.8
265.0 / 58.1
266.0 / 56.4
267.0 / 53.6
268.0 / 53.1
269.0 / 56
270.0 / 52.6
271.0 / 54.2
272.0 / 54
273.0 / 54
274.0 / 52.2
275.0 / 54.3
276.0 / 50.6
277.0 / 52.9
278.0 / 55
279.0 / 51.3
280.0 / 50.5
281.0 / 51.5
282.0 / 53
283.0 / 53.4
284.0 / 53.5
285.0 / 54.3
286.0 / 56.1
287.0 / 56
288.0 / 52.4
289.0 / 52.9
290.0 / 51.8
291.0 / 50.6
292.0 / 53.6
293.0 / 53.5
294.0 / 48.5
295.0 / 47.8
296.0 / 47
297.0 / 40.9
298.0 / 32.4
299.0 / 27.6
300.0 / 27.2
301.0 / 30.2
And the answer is 41.8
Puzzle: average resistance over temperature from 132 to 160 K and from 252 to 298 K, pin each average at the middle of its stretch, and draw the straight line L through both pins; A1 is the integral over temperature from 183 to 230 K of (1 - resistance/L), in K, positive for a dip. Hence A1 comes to -2.4 K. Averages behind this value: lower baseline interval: 39.8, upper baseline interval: 53.7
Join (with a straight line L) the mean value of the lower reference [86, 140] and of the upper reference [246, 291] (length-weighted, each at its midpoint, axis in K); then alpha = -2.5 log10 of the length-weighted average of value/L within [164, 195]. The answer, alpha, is 0.10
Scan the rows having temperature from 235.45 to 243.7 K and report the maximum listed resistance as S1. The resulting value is 58.3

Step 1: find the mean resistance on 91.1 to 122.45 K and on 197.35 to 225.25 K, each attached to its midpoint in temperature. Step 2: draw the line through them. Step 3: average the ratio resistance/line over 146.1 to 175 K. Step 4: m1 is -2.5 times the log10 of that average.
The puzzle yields 0.13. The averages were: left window 47.1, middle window 42.9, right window 49.4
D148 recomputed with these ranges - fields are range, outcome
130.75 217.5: 44.1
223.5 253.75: 57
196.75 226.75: 49.6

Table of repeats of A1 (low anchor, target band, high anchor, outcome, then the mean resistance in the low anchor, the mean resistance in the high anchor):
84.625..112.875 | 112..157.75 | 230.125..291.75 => 6.17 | 46.9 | 55.6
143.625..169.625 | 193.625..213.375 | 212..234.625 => 0.85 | 41.9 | 52.9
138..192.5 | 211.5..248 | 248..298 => -3.17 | 43.1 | 54.4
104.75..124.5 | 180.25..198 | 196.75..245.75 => 1.82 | 47.3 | 51.9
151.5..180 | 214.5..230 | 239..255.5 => 0.41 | 43.9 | 58.9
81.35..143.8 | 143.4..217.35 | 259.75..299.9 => 4.13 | 44.9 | 51.6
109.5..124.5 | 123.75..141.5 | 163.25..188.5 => 2.56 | 47.6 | 45.1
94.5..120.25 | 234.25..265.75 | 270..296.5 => -3.78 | 47.1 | 52.5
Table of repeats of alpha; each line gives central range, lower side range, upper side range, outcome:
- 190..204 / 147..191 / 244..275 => 0.04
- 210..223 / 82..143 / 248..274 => 0.06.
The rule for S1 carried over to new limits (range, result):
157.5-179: 47.4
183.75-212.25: 51.4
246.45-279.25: 63.9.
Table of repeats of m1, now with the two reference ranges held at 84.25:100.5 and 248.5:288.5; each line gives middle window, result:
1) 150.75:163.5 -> 0.185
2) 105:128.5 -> 0.038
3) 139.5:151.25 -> 0.250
